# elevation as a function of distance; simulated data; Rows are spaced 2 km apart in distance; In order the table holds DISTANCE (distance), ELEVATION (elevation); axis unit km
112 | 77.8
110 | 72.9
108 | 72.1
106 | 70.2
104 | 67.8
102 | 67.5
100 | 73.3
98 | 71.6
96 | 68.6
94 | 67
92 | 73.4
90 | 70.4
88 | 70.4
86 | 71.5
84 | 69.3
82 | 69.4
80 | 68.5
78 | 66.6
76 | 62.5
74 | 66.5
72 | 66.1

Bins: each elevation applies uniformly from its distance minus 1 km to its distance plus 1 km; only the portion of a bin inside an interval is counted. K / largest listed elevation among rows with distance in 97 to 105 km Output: 73.3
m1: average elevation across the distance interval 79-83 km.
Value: 69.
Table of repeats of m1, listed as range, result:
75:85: 67.3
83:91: 70.4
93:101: 70.1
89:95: 70.3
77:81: 67.5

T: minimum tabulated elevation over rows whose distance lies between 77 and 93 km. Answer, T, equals 66.6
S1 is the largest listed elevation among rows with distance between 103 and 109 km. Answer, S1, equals 72.1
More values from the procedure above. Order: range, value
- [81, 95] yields 73.4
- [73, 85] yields 69.4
